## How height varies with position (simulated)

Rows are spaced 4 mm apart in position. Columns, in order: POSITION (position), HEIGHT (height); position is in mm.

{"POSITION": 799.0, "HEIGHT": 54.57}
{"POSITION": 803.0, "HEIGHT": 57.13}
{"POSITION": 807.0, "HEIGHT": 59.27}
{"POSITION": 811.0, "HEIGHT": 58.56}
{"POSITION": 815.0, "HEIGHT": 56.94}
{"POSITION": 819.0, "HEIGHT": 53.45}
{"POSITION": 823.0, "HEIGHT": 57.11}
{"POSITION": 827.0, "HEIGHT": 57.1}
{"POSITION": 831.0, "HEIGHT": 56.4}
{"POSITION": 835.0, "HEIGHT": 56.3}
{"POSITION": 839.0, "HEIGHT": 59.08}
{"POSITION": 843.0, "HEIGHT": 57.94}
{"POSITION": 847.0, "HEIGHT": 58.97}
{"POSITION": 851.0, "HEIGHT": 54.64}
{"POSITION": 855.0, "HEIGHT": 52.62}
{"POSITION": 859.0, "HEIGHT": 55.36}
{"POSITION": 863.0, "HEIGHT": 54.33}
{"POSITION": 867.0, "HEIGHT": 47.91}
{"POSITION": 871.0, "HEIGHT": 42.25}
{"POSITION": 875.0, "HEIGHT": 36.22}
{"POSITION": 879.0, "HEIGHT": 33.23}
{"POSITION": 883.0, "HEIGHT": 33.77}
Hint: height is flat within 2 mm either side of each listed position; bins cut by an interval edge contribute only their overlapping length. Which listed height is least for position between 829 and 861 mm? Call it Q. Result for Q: 52.62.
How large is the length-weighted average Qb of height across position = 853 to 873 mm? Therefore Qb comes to 50.5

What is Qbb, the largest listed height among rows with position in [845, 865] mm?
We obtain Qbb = 58.97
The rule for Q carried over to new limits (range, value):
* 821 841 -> 56.3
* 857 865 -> 54.33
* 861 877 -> 36.22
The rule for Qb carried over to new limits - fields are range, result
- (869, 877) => 39.2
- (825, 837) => 56.6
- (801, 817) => 58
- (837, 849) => 58.7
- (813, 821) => 55.2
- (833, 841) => 57.7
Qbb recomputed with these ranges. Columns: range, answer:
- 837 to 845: 59.08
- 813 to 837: 57.11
